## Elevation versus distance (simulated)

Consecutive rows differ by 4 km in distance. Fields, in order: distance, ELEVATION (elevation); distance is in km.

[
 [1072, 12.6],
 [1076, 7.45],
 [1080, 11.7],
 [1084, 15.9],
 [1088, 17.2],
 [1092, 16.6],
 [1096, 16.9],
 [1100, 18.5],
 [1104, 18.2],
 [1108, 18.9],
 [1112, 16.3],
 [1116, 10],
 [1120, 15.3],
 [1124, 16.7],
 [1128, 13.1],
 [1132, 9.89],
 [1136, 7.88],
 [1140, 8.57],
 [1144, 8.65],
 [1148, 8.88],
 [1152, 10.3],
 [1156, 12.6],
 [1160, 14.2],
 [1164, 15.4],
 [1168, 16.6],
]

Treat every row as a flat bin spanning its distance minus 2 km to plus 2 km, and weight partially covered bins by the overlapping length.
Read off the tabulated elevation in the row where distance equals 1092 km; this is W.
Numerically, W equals 16.6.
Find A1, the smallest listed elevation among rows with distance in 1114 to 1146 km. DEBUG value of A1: 7.88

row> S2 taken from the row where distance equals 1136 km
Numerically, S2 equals 7.88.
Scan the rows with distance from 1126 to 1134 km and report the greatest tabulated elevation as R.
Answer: 13.1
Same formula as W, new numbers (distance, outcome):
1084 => 15.9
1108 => 18.9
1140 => 8.57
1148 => 8.88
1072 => 12.6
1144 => 8.65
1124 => 16.7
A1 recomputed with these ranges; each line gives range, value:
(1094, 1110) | 16.9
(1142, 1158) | 8.65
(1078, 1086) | 11.7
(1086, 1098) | 16.6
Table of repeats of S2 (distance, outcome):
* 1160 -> 14.2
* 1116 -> 10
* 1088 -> 17.2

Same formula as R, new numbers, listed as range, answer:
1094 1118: 18.9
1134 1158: 12.6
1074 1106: 18.5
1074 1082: 11.7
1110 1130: 16.7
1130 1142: 9.89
